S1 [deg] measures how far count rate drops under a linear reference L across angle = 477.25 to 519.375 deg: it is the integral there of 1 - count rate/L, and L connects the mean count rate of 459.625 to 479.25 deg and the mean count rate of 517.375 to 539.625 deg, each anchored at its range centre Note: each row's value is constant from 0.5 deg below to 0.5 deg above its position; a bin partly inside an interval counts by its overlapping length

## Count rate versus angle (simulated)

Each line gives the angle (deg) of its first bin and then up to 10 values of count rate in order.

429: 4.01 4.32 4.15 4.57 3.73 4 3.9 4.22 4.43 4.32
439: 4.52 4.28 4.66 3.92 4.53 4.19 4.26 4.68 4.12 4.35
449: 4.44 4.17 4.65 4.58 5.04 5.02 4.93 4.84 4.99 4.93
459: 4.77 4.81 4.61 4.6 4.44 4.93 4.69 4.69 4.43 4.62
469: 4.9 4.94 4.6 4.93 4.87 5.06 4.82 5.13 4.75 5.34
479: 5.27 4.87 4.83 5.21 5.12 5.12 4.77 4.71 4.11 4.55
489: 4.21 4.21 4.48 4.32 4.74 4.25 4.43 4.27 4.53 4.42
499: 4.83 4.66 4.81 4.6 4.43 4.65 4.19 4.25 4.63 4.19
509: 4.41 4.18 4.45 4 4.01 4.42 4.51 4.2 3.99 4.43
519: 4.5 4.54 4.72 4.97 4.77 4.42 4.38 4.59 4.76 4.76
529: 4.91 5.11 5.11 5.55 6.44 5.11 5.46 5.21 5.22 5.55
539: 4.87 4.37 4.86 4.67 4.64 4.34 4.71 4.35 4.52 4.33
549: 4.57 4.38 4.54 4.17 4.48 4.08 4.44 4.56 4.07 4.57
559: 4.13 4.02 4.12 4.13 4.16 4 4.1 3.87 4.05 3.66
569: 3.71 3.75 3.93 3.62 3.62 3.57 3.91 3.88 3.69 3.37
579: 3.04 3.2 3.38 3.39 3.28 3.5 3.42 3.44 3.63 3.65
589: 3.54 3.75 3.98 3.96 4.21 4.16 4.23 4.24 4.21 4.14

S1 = 3.09 deg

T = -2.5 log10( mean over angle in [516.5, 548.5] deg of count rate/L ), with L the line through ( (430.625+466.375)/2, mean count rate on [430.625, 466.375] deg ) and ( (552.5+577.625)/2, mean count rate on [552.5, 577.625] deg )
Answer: -0.165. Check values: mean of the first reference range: 4.5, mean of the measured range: 4.82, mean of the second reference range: 4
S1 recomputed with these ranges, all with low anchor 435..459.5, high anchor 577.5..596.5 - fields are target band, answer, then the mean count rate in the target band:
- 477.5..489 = -1.5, 4.87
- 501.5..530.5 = -2.8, 4.48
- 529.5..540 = -3.5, 5.32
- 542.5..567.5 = -2.9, 4.29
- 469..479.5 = -1.5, 4.97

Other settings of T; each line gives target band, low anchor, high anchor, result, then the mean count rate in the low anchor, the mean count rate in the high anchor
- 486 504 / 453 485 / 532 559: 0.08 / 4.87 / 4.72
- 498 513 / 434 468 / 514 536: 0.07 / 4.54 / 4.82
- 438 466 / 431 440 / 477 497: -0.06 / 4.21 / 4.67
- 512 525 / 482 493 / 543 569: 0.00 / 4.6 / 4.25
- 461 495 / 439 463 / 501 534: -0.03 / 4.58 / 4.61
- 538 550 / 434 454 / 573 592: -0.21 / 4.39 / 3.55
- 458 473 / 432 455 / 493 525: -0.08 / 4.38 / 4.44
